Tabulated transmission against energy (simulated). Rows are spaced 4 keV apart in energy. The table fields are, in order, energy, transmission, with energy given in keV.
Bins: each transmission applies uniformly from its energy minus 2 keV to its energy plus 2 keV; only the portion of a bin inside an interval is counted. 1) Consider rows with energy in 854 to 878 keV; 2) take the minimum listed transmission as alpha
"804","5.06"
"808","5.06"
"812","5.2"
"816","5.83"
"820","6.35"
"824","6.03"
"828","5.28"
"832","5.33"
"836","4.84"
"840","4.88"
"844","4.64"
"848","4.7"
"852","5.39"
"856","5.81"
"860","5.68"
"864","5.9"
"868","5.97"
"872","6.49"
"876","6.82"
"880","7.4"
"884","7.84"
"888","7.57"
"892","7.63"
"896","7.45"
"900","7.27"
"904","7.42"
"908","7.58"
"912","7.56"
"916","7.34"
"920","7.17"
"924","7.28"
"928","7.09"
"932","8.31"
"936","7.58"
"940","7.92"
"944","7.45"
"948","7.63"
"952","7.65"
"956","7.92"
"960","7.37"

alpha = 5.68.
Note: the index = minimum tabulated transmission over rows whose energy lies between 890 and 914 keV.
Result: 7.27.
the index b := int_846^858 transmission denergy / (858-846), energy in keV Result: 5.3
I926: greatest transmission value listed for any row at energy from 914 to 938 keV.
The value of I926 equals 8.31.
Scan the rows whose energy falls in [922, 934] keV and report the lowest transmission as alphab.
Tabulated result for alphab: 7.09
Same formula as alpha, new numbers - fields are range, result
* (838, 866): 4.64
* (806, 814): 5.06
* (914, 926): 7.17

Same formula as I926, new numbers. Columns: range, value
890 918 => 7.63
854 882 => 7.4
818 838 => 6.35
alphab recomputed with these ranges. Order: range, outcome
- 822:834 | 5.28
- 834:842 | 4.84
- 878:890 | 7.4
